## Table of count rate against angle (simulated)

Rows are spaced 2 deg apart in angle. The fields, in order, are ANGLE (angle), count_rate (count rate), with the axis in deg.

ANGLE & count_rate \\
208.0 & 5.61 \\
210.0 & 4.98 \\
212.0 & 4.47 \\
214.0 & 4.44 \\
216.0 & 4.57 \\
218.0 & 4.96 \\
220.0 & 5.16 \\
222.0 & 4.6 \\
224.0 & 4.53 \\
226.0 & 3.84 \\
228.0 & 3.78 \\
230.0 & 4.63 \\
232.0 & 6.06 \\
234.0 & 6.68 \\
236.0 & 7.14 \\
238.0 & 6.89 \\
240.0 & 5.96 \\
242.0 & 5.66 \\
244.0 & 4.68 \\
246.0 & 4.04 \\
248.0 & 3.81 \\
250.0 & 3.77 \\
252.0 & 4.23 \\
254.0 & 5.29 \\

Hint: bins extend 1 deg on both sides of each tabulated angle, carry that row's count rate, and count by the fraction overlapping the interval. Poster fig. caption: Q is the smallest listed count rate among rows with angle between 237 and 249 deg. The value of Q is 3.81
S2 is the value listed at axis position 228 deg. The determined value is 3.78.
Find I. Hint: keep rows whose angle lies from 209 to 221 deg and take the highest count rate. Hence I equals 5.16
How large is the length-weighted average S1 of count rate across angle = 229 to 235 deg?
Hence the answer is 5.79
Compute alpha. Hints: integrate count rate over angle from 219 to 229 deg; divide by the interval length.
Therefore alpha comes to 4.38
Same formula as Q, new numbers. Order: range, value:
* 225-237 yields 3.78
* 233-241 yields 5.96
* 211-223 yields 4.44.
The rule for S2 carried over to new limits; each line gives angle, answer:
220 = 5.16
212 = 4.47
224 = 4.53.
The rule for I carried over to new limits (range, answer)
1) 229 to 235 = 6.68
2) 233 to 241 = 7.14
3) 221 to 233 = 6.06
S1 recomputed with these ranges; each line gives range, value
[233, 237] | 6.91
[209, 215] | 4.63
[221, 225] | 4.56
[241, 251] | 4.39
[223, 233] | 4.57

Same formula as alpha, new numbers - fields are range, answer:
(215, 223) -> 4.82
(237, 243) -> 6.17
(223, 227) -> 4.19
